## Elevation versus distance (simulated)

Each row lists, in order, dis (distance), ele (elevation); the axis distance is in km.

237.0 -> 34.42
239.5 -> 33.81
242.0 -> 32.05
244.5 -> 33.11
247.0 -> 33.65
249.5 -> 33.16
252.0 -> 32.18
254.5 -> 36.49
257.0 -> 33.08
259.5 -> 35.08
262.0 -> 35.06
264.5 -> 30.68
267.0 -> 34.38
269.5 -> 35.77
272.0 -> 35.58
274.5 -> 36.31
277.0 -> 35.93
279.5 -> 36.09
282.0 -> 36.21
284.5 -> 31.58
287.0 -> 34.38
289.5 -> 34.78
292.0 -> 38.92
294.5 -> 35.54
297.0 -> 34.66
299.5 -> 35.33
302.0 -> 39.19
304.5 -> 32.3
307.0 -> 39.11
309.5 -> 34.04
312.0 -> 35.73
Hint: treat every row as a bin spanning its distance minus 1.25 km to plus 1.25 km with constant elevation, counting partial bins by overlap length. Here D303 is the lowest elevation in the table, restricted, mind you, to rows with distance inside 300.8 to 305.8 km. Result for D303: 32.3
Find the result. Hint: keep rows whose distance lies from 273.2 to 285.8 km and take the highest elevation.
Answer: 36.31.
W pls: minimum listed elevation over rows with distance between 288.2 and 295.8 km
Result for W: 34.78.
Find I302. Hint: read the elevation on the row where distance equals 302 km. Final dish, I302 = 39.19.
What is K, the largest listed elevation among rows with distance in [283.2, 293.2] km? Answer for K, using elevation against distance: 38.92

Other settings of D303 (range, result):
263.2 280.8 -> 30.68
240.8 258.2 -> 32.05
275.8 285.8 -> 31.58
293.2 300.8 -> 34.66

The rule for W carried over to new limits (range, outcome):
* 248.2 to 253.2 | 32.18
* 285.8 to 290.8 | 34.38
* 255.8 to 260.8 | 33.08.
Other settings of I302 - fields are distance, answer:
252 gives 32.18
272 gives 35.58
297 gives 34.66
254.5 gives 36.49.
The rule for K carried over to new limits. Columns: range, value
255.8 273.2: 35.77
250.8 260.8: 36.49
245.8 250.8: 33.65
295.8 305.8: 39.19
